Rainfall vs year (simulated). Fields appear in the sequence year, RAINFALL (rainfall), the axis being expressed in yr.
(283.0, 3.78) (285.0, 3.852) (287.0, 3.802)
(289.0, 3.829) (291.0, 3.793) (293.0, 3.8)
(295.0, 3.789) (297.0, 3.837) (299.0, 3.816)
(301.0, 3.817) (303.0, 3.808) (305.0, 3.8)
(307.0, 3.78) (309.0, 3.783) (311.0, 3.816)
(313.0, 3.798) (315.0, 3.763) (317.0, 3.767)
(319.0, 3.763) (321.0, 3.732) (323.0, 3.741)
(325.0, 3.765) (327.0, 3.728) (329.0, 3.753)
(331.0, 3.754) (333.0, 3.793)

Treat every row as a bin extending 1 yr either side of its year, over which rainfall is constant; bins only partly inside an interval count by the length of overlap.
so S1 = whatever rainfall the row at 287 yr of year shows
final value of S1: 3.802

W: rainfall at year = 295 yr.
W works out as 3.789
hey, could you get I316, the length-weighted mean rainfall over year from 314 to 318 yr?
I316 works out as 3.76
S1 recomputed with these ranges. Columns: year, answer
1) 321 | 3.732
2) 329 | 3.753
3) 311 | 3.816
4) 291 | 3.793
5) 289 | 3.829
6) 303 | 3.808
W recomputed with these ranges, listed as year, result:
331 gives 3.754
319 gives 3.763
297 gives 3.837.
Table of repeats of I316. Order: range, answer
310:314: 3.81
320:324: 3.74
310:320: 3.78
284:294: 3.82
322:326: 3.75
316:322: 3.75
